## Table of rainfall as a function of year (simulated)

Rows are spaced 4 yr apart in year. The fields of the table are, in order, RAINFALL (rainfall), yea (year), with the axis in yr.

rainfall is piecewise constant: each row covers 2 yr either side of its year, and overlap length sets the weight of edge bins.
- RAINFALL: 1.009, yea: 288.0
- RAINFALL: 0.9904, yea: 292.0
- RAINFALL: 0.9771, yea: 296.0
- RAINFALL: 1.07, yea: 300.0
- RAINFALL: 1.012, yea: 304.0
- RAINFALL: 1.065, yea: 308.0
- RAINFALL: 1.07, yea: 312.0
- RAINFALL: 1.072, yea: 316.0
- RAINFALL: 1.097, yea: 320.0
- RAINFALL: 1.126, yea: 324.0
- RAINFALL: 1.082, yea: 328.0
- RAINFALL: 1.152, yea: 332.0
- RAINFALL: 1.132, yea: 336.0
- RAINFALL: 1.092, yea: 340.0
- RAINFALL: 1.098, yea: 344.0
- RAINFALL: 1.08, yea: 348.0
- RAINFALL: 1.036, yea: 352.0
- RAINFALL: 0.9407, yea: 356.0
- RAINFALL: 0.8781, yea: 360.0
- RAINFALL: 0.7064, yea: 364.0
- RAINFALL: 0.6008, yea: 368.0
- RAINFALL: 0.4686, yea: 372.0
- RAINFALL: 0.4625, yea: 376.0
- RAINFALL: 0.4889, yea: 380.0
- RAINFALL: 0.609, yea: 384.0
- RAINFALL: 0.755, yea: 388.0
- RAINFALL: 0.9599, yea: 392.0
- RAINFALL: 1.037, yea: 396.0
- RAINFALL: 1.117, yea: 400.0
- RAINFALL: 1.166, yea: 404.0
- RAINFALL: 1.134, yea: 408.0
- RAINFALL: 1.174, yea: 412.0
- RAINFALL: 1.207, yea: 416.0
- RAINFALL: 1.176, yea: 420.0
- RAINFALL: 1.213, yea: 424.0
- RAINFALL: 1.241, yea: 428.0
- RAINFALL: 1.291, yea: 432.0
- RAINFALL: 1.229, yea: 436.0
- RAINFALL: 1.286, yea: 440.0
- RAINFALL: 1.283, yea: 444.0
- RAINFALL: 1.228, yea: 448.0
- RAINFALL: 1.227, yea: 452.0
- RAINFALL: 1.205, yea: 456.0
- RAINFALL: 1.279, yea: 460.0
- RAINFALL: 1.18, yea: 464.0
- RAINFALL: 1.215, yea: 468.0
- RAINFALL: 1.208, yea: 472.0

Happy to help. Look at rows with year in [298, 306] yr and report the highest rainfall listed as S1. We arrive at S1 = 1.07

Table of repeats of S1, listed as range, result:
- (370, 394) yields 0.9599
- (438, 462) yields 1.286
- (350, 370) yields 1.036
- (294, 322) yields 1.097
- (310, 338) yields 1.152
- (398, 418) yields 1.207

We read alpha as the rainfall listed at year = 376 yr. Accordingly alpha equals 0.4625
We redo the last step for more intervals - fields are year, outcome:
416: 1.207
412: 1.174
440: 1.286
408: 1.134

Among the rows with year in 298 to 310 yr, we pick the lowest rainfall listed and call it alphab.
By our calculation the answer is 1.012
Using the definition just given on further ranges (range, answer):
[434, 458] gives 1.205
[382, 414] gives 0.609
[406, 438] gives 1.134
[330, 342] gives 1.092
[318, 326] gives 1.097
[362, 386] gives 0.4625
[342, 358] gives 0.9407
